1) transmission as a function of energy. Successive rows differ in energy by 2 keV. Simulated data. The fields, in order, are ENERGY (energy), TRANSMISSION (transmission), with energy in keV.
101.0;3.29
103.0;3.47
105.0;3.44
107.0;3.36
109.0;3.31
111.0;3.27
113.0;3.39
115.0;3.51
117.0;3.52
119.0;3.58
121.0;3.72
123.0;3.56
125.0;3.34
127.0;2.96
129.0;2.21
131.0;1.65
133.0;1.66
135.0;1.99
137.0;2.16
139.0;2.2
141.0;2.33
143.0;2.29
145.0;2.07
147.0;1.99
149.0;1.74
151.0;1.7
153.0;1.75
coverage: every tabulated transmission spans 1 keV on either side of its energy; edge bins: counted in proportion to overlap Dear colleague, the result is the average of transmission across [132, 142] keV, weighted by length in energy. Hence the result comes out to 2.07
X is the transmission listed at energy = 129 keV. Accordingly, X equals 2.21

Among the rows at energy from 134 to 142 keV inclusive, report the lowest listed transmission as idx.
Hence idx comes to 1.99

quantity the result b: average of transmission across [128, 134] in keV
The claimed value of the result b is 1.84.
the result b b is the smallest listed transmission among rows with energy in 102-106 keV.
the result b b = 3.44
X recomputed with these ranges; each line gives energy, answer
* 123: 3.56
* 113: 3.39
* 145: 2.07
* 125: 3.34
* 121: 3.72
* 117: 3.52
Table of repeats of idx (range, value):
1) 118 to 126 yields 3.34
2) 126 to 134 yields 1.65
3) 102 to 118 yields 3.27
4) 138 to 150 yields 1.74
